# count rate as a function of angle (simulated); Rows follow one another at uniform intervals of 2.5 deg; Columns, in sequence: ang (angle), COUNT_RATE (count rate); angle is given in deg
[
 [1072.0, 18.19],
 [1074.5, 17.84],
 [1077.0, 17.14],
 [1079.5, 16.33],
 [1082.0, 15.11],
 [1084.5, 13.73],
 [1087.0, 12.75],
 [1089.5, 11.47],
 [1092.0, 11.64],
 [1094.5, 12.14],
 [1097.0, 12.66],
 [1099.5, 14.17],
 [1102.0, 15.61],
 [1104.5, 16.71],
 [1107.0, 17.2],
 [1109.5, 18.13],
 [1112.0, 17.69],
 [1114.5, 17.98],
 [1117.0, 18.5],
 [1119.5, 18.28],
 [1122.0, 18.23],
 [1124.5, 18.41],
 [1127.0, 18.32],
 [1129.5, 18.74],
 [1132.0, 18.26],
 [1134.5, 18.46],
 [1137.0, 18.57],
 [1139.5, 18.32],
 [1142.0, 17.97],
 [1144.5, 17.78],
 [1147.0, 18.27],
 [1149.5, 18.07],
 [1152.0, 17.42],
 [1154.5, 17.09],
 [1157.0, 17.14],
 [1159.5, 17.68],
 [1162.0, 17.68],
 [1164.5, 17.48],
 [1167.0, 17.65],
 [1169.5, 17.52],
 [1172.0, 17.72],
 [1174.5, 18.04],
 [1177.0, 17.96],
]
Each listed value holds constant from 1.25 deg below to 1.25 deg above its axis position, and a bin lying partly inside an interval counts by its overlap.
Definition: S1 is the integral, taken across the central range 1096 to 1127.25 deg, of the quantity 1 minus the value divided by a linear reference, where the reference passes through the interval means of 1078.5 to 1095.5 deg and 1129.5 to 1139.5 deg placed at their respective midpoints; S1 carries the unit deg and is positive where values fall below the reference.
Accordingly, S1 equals -2.1 deg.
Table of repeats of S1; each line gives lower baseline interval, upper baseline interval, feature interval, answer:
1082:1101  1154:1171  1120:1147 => -4.7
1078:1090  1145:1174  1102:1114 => -1.6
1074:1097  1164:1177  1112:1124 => -2.1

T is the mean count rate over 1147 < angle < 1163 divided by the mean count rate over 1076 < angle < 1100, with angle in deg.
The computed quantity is 1.3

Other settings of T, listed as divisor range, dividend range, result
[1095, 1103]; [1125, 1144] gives 1.32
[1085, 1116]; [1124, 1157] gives 1.22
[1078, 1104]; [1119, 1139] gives 1.35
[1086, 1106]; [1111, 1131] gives 1.36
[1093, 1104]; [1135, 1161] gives 1.29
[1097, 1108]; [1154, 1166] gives 1.12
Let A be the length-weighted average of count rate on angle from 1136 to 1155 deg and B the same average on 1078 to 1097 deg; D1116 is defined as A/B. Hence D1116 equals 1.3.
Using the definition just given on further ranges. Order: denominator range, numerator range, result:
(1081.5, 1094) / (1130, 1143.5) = 1.44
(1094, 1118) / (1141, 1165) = 1.09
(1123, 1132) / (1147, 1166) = 0.95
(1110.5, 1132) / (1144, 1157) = 0.97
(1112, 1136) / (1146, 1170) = 0.96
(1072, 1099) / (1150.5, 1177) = 1.23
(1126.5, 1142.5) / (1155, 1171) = 0.95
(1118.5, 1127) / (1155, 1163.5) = 0.95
